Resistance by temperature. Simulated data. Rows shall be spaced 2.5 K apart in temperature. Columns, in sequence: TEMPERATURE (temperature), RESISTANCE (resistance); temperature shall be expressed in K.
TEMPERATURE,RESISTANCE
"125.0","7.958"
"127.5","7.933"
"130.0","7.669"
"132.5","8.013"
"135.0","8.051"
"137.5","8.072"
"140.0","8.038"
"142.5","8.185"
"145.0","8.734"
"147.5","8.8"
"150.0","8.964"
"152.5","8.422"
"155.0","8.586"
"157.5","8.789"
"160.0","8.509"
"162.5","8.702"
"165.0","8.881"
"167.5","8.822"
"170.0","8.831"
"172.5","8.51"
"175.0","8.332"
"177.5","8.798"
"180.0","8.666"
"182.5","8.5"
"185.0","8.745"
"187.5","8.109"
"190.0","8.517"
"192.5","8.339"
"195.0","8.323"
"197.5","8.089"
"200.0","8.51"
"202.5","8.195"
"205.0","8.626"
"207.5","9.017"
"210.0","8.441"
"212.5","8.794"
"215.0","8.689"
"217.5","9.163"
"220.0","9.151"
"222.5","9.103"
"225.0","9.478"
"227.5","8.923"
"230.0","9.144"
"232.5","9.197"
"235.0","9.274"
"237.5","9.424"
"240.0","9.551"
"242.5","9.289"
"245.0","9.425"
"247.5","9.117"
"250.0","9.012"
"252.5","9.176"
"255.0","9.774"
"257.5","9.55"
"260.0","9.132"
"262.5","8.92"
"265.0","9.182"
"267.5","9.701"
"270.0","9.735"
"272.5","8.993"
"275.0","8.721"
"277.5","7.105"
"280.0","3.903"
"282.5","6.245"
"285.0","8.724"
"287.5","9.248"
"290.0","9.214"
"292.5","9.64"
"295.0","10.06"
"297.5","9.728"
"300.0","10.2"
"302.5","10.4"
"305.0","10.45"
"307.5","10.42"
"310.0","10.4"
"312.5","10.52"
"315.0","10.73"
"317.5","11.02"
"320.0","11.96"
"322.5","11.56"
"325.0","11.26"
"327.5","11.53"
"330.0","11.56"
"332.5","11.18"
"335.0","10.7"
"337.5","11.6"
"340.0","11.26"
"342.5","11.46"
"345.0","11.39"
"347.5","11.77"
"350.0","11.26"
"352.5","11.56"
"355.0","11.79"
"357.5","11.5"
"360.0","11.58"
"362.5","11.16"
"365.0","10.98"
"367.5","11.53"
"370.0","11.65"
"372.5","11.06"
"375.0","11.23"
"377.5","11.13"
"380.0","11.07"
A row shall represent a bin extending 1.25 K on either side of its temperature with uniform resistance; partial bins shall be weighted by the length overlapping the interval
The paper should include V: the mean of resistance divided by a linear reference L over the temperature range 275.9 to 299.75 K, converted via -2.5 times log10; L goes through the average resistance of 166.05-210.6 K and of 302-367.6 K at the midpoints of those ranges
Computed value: 0.24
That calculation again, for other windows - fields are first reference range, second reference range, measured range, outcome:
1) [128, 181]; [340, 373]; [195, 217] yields 0.08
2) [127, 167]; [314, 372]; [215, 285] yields 0.13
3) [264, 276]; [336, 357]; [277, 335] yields 0.05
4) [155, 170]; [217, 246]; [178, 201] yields 0.06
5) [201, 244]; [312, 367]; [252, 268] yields 0.05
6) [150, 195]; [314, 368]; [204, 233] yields 0.05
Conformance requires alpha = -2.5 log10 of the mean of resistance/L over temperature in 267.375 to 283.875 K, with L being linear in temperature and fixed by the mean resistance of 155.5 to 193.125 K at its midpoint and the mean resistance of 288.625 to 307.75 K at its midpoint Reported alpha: 0.261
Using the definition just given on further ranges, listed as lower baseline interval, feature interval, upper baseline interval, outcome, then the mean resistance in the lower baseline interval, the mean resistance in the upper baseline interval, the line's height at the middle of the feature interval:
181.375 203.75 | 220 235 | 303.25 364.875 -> -0.01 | 8.37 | 11.2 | 9.07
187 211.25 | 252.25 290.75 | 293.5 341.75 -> 0.16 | 8.43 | 10.9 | 9.92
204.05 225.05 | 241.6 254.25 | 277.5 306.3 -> -0.04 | 8.91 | 8.82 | 8.87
